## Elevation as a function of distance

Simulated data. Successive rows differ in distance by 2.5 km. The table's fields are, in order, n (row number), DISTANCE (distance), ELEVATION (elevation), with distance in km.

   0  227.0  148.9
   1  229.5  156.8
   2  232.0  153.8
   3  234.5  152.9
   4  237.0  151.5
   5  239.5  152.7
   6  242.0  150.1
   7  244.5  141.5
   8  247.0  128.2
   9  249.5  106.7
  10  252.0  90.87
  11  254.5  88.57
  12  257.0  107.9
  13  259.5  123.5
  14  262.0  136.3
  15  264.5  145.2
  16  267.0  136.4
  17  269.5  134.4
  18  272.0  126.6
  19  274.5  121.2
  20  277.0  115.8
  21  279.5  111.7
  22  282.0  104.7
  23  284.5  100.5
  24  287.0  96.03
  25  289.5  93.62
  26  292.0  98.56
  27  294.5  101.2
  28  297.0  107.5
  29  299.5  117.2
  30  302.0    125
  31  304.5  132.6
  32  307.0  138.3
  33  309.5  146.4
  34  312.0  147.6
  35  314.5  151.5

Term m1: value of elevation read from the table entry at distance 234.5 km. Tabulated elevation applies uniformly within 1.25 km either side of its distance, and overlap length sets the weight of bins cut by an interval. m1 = 152.9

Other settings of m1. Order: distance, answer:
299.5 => 117.2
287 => 96.03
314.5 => 151.5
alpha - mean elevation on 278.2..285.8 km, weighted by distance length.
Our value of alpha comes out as 106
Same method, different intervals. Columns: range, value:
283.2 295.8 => 98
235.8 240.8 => 152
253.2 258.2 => 98.1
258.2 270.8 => 135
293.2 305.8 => 117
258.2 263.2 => 130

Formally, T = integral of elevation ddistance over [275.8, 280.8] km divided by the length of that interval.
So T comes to 114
